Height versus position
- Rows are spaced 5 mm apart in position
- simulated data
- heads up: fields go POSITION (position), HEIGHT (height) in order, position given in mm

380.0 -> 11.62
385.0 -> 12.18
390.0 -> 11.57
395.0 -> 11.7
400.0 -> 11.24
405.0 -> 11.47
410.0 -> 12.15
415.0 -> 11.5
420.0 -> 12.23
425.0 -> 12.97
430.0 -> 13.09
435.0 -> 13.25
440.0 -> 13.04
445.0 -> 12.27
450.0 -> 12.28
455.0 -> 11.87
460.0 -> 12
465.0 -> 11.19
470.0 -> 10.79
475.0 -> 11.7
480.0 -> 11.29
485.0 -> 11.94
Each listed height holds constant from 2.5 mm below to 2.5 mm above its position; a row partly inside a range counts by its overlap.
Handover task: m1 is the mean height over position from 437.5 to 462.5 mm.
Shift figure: 12.3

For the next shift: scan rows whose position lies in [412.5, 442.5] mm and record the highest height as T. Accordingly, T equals 13.25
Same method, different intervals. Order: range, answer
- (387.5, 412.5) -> 12.15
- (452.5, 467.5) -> 12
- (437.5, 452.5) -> 13.04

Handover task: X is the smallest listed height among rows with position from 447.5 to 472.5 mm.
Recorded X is 10.79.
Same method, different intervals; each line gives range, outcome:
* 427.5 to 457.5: 11.87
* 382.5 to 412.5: 11.24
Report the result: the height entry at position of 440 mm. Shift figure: 13.04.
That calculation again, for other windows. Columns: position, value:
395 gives 11.7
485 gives 11.94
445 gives 12.27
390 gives 11.57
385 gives 12.18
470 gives 10.79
